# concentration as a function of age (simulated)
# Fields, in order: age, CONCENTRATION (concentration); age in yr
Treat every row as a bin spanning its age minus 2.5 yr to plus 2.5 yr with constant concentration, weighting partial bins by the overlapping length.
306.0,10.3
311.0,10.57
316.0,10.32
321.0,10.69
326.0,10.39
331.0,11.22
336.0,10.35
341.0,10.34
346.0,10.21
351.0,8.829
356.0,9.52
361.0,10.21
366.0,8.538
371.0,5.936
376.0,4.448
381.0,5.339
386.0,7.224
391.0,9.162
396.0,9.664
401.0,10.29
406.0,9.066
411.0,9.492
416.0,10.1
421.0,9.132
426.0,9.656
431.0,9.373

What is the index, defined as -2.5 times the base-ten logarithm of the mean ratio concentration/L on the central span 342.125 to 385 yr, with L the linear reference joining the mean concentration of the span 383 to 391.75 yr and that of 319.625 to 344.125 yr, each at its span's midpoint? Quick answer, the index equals 0.15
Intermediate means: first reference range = 10.6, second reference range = 7.84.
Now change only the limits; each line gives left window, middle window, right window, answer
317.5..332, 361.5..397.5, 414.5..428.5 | 0.35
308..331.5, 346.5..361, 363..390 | -0.17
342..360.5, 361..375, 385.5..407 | 0.26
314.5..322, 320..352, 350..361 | -0.04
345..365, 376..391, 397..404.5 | 0.46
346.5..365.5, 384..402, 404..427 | 0.05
